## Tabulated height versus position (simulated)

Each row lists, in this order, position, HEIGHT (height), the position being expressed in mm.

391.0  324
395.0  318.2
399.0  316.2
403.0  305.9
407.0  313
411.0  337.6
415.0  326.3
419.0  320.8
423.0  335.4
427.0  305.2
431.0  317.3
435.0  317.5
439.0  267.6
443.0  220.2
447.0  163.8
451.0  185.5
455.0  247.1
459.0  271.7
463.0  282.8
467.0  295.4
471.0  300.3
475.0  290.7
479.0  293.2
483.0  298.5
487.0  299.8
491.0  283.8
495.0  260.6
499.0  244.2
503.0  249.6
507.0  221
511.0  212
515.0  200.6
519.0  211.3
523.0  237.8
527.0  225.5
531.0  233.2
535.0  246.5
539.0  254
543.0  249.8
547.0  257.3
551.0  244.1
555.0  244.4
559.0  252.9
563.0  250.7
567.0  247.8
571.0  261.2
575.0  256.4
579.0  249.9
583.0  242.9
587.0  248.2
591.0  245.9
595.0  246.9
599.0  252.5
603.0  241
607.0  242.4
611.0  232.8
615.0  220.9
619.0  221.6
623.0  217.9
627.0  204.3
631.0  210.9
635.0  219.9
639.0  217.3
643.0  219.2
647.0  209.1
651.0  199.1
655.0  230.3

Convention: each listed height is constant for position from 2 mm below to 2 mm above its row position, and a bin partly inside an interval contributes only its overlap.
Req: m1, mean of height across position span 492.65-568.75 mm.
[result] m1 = 239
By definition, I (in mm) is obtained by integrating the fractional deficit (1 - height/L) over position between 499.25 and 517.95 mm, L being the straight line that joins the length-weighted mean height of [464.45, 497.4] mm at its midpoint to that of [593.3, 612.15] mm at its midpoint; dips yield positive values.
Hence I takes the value 3.8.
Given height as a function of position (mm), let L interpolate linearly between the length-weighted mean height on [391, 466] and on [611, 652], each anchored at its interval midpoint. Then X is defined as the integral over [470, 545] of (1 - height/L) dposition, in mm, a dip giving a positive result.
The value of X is 2.0 mm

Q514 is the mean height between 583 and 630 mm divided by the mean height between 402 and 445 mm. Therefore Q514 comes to 0.8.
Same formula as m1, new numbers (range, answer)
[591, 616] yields 241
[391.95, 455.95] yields 289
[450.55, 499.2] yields 277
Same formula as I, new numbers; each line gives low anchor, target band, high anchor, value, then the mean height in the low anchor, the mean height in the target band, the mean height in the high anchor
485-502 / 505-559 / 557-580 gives 5.6 mm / 271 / 234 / 253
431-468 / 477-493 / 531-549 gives -2.7 mm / 253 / 294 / 250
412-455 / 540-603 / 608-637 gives -4.1 mm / 276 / 250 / 219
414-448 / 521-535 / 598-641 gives 1.2 mm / 288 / 234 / 225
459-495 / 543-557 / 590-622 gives 0.6 mm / 290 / 249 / 237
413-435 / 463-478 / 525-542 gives -0.4 mm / 321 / 294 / 240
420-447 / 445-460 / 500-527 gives 3.1 mm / 285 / 213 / 223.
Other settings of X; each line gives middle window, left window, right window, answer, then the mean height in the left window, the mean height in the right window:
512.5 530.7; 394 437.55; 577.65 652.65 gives 3.41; 319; 229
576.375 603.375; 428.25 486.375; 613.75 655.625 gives -2.21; 269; 215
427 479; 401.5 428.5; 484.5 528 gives 3.82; 321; 242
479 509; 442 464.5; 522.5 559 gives -4.07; 228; 244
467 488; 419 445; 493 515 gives -3.23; 296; 234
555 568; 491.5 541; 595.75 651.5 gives -1.13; 235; 223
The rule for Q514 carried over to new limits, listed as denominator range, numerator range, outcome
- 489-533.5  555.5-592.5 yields 1.07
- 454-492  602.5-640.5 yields 0.77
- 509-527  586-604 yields 1.14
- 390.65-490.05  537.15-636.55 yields 0.83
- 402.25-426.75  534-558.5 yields 0.77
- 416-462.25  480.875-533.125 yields 0.91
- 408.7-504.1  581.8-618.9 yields 0.86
